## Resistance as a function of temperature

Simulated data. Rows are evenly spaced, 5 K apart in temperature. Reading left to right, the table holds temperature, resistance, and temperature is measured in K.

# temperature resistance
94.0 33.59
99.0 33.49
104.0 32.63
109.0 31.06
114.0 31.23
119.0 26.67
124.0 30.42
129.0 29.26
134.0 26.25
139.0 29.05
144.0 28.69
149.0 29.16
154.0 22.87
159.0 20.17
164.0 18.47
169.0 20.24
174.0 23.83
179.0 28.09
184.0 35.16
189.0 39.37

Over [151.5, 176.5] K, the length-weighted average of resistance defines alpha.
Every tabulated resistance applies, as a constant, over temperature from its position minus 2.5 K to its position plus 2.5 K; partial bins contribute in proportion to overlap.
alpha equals 21.1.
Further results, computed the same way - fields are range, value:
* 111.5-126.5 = 29.4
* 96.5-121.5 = 31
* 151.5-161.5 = 21.5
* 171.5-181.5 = 26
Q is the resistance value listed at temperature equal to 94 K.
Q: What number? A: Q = 33.59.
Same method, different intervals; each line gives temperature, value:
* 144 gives 28.69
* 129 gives 29.26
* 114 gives 31.23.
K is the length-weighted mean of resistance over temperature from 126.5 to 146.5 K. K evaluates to 28.3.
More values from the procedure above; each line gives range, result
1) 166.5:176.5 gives 22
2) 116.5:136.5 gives 28.1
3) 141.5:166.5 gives 23.9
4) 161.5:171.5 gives 19.4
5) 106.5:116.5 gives 31.1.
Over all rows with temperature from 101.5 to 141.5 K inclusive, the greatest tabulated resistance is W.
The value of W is 32.63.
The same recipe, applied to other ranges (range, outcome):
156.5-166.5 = 20.17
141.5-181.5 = 29.16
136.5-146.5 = 29.05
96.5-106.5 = 33.49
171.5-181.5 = 28.09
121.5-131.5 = 30.42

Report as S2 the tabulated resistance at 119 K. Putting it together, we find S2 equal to 26.67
